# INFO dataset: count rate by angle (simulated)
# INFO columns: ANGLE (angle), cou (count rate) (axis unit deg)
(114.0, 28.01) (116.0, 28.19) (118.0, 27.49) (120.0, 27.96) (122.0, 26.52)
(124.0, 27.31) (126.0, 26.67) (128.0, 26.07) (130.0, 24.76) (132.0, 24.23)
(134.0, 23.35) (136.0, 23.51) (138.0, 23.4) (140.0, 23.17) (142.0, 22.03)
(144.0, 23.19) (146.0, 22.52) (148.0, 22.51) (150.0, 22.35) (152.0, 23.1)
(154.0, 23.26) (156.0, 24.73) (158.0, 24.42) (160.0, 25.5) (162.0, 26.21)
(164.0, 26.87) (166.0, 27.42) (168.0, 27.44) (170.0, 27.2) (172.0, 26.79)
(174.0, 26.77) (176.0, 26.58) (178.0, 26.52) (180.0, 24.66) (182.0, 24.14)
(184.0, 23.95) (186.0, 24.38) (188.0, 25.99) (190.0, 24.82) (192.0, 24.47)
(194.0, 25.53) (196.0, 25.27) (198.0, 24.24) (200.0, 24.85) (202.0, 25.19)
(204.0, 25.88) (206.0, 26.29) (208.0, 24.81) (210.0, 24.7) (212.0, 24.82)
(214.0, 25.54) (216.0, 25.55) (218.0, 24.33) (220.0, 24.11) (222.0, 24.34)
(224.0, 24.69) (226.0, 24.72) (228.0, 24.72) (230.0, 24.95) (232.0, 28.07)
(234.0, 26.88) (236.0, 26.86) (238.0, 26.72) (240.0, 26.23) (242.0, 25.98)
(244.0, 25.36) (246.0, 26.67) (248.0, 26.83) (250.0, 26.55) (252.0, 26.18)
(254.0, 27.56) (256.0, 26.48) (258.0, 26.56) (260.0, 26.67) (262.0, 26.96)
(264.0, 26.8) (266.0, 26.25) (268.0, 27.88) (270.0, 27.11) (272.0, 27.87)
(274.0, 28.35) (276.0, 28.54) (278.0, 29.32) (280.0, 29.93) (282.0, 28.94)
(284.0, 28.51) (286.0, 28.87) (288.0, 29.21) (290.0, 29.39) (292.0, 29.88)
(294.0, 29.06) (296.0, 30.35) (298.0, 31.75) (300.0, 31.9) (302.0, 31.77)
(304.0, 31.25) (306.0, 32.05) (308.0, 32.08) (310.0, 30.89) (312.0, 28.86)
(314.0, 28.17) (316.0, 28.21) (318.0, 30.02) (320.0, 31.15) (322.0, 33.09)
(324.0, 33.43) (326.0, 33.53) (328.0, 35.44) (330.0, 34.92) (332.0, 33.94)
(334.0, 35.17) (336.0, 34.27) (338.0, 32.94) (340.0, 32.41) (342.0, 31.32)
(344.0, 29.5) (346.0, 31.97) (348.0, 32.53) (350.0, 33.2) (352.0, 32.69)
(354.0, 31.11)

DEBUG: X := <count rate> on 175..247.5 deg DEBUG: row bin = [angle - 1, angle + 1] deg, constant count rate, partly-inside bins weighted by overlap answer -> 25.4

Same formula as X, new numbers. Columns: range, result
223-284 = 26.9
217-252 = 25.8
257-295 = 28.2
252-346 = 30.2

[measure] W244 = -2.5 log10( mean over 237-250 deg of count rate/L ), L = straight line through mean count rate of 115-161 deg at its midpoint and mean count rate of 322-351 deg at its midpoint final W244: 0.11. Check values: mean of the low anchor 24.6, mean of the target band 26.3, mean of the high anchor 33.2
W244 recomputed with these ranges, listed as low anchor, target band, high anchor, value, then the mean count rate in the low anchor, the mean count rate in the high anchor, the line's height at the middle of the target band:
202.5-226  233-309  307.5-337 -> 0.02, 25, 32.2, 28.8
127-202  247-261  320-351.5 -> 0.09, 24.8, 33.1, 29.1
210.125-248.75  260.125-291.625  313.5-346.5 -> 0.02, 25.6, 32.4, 28.7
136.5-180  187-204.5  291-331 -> 0.06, 24.8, 31.4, 26.4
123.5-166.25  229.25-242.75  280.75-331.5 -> 0.06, 24.3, 30.9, 28.1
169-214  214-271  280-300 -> 0.06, 25.4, 29.7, 27.6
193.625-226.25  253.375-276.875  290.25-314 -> 0.05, 25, 30.7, 28.4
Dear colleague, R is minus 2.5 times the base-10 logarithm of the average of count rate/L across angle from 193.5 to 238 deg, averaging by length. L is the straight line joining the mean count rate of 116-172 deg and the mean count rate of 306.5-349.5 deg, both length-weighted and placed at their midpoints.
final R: 0.10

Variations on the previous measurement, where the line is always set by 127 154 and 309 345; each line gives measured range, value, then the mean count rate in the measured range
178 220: 0.05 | 25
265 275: 0.07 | 27.5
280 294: 0.04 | 29.2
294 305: -0.01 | 31.2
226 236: 0.06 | 26.1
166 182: -0.06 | 26.5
